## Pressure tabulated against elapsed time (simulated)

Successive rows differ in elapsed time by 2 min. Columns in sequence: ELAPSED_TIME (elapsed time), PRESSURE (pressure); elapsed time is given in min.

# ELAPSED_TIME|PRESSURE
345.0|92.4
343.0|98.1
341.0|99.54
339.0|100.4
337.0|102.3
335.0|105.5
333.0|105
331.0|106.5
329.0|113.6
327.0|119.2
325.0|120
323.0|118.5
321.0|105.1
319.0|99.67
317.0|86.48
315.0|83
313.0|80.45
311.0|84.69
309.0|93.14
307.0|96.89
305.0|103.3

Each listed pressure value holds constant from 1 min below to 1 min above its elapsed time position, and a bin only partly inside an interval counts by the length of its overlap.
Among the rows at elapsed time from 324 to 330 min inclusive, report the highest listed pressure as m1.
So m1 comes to 120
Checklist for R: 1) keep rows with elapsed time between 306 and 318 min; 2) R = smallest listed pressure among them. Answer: 80.45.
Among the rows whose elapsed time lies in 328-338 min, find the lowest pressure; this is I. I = 102.3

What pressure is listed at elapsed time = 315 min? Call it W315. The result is 83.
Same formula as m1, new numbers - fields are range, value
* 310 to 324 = 118.5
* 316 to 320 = 99.67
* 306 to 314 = 96.89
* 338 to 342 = 100.4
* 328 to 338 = 113.6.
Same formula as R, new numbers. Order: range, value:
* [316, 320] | 86.48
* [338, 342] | 99.54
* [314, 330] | 83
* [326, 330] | 113.6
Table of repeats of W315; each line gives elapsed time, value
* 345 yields 92.4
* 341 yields 99.54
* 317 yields 86.48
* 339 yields 100.4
